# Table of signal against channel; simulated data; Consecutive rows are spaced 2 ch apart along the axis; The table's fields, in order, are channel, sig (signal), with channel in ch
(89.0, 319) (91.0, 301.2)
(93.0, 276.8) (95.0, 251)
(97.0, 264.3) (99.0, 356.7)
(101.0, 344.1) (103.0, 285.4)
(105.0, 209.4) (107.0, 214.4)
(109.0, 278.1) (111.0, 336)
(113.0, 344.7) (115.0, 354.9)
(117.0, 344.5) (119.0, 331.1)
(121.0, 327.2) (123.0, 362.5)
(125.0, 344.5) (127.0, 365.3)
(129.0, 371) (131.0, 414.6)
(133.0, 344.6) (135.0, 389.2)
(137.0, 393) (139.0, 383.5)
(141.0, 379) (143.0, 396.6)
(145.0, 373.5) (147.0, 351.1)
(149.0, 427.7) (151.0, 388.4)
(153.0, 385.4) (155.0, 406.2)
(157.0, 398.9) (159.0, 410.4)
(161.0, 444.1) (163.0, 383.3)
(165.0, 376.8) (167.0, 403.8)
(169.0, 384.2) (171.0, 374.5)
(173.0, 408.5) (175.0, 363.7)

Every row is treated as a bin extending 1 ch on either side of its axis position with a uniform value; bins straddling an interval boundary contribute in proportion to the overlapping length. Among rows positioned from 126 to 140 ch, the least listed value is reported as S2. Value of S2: 344.6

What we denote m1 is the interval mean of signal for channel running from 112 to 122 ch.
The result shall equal 340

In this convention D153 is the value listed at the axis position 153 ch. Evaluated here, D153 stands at 385.4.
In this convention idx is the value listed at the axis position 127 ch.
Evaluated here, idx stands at 365.3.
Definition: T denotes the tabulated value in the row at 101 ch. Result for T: 344.1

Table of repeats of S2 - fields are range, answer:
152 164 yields 383.3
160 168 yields 376.8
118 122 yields 327.2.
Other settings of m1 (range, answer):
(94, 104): 300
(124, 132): 374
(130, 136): 383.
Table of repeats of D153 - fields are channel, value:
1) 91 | 301.2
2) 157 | 398.9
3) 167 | 403.8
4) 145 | 373.5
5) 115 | 354.9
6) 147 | 351.1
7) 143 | 396.6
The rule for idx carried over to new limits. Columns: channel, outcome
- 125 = 344.5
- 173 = 408.5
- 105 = 209.4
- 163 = 383.3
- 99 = 356.7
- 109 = 278.1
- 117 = 344.5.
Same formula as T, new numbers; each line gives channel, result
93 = 276.8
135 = 389.2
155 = 406.2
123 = 362.5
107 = 214.4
